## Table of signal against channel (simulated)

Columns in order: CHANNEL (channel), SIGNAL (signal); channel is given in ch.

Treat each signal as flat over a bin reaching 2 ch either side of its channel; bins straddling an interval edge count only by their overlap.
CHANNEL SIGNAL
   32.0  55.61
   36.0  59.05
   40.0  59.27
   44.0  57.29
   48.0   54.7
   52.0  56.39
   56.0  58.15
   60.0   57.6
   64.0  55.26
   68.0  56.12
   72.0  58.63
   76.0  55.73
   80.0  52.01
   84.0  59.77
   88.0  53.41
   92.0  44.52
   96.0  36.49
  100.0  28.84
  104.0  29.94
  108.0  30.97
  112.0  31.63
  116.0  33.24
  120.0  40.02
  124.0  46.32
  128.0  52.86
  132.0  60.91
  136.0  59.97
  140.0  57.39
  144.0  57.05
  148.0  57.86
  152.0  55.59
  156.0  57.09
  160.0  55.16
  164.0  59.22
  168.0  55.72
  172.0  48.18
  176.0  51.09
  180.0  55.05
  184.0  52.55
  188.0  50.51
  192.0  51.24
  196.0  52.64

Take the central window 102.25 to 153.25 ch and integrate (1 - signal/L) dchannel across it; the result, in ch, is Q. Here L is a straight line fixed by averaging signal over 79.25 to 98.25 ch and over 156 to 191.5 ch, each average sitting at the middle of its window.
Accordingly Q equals 3.96 ch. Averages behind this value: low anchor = 48.8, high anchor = 53.5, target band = 47.2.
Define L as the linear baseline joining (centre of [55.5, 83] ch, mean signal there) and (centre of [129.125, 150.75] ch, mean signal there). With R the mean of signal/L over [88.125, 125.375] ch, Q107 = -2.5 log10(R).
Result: 0.49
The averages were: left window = 56.2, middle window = 36.5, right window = 58.3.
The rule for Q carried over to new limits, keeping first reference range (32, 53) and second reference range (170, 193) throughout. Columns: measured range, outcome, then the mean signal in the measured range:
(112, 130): 4.04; 41.8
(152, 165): -1.08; 56.8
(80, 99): 2.55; 47.9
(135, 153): -1.54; 57.5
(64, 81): 0.06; 55.8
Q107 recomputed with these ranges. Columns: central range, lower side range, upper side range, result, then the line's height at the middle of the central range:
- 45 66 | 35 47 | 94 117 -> -0.09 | 52.2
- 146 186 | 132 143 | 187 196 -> 0.00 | 54.9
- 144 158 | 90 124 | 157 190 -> -0.20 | 47.3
